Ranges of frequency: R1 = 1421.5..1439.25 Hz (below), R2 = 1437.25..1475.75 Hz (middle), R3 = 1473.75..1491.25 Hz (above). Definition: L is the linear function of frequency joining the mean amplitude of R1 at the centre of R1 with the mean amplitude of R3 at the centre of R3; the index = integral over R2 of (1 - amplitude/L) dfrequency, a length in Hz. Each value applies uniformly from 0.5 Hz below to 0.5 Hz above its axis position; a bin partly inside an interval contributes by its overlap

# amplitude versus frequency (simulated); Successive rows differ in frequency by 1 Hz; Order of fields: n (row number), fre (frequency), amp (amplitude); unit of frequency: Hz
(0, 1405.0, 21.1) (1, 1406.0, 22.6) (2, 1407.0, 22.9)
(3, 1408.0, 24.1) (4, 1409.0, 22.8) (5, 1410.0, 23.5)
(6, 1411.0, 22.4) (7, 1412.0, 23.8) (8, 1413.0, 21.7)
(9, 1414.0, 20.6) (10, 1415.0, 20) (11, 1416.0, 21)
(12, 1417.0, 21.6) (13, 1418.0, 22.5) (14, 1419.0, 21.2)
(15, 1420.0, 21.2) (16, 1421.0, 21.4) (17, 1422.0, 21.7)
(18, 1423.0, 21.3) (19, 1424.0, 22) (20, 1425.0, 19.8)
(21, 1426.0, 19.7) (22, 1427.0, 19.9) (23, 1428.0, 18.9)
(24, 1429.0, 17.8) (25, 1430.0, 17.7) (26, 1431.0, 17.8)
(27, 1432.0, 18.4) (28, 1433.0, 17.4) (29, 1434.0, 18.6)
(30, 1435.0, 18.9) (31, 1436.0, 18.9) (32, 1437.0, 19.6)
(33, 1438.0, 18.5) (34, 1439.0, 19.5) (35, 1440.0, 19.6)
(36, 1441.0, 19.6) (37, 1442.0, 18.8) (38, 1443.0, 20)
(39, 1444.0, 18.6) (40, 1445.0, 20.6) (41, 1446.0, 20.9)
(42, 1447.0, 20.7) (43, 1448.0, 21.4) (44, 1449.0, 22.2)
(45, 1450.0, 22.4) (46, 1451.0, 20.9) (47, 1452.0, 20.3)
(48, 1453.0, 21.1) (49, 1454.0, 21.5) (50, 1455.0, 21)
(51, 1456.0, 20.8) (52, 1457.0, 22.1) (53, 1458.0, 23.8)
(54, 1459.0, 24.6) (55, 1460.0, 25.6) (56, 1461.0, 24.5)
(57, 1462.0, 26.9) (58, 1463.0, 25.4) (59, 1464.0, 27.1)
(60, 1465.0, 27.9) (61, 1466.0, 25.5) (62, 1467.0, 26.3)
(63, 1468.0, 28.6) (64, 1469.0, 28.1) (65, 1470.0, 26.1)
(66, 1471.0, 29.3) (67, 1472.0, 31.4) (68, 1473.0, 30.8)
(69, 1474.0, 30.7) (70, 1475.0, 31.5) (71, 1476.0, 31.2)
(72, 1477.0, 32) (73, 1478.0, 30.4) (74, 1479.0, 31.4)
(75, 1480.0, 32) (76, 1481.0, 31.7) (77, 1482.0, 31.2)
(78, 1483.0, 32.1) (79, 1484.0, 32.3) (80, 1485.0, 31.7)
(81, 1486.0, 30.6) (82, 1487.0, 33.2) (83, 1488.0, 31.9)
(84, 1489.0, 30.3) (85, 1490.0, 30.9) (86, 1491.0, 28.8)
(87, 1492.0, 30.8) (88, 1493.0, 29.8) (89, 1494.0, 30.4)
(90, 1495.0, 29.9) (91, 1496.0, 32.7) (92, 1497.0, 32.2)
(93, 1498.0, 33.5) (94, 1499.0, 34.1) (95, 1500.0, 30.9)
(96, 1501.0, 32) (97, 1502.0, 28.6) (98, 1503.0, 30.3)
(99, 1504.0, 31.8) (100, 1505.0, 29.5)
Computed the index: 2.5 Hz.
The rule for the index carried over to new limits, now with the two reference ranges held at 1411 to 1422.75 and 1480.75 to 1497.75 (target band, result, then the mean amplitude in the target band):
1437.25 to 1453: 3.1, 20.3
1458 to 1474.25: 0.5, 27.3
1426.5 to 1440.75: 3.1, 18.7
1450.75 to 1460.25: 1.6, 22.1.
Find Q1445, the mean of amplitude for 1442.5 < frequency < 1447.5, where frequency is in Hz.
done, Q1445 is 20.2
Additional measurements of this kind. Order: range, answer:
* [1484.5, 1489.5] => 31.5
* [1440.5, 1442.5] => 19.2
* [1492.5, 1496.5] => 30.7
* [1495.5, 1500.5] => 32.7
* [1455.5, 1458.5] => 22.2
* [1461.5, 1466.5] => 26.6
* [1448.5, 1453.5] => 21.4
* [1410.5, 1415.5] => 21.7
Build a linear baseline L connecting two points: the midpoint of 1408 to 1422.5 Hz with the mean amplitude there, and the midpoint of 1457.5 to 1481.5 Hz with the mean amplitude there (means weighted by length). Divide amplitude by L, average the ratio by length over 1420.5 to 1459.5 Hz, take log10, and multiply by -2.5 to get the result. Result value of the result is 0.22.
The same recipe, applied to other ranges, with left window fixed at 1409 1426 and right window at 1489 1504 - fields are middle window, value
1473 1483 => -0.091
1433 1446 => 0.249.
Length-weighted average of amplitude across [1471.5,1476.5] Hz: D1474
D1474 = 31.1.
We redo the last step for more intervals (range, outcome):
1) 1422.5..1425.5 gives 21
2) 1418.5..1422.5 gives 21.4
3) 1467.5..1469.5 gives 28.4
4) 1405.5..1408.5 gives 23.2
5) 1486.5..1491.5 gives 31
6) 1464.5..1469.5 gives 27.3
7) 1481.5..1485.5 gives 31.8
